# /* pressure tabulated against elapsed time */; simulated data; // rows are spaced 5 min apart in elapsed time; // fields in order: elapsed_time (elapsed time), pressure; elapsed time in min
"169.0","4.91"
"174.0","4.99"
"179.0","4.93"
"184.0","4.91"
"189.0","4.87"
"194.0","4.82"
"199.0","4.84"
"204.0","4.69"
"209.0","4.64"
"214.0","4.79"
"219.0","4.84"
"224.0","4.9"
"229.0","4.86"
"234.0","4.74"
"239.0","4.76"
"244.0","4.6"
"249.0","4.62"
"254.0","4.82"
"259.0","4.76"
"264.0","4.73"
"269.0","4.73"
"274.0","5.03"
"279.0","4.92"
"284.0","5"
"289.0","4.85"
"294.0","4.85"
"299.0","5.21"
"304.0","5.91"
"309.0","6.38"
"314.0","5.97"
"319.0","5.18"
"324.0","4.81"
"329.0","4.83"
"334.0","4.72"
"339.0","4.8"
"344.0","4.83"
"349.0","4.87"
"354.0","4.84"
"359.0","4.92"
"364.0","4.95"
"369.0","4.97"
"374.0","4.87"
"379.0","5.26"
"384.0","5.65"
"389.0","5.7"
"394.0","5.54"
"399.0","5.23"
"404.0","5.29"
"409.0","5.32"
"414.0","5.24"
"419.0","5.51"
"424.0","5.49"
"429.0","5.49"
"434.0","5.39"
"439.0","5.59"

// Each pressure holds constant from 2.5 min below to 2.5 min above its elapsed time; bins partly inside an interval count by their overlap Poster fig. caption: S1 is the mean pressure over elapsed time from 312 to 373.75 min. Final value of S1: 4.96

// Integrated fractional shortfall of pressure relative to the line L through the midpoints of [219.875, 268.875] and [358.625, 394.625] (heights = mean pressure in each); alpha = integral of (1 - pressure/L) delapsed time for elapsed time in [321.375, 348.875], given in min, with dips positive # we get 1.5 min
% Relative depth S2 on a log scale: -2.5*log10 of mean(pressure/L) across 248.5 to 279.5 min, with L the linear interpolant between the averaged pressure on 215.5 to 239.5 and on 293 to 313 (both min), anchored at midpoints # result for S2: 0.093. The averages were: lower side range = 4.82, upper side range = 5.67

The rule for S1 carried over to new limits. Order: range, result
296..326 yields 5.58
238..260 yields 4.71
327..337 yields 4.77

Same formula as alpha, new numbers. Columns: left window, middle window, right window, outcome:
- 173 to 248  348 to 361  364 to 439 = 0.8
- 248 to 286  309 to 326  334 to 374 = -2.2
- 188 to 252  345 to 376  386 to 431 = 2.1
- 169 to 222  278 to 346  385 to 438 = -0.2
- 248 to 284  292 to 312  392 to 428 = -2.6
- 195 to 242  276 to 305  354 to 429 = -0.5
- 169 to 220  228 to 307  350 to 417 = 1.1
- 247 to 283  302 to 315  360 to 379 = -3.3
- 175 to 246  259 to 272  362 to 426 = 0.5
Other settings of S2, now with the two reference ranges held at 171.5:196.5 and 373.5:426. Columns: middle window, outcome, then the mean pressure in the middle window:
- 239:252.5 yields 0.09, 4.65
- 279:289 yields 0.04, 4.94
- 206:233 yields 0.04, 4.8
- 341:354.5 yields 0.09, 4.85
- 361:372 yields 0.08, 4.95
